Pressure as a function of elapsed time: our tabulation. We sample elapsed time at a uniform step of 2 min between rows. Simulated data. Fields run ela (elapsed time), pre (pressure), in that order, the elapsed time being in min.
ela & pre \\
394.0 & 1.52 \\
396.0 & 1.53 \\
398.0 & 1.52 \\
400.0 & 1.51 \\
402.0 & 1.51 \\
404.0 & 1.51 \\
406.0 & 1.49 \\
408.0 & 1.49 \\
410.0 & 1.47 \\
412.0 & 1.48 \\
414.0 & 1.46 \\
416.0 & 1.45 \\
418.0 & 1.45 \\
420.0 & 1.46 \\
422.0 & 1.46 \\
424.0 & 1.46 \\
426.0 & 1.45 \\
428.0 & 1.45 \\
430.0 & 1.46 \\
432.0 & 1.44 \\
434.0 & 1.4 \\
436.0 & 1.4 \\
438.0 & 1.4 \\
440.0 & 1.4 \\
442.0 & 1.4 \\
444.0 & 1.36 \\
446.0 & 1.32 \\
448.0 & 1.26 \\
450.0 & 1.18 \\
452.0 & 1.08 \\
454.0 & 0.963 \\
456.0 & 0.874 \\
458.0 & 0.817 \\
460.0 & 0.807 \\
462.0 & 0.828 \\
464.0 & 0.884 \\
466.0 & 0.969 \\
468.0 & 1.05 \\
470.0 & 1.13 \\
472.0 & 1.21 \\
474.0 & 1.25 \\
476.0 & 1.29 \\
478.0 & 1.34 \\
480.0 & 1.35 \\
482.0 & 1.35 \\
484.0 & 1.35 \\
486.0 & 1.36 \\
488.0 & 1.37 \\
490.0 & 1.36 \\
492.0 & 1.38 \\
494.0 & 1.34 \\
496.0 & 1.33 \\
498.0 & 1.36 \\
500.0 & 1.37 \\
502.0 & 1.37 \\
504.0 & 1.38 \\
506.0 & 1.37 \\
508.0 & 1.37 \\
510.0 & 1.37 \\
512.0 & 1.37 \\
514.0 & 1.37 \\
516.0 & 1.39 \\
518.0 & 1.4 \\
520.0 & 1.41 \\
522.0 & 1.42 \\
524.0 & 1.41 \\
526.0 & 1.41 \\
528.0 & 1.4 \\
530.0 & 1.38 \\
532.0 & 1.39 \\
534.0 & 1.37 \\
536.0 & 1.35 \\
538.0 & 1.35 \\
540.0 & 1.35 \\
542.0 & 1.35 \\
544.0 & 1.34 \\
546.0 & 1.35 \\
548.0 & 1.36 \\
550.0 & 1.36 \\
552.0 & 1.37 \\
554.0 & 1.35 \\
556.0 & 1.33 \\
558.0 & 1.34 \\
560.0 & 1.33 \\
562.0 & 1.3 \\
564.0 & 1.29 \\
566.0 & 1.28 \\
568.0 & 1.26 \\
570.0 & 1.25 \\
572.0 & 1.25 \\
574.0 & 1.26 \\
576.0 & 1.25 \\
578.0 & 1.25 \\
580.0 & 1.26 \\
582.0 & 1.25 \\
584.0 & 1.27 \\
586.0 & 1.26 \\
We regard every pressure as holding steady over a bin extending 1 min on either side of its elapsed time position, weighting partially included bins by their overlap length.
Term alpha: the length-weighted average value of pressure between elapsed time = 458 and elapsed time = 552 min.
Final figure 1.3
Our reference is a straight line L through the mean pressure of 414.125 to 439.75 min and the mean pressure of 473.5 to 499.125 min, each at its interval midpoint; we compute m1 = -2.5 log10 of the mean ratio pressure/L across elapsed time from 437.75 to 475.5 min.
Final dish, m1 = 0.24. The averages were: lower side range 1.44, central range 1.11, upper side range 1.34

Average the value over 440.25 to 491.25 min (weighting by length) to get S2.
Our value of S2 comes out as 1.17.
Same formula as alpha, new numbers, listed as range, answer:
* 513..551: 1.38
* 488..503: 1.36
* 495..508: 1.36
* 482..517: 1.36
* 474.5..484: 1.33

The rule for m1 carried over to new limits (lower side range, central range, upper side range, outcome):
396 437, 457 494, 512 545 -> 0.204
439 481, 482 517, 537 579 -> -0.136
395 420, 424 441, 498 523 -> 0.026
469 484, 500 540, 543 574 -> -0.068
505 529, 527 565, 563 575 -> -0.024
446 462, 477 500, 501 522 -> -0.104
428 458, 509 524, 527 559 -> -0.044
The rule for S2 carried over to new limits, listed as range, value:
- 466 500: 1.29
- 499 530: 1.39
